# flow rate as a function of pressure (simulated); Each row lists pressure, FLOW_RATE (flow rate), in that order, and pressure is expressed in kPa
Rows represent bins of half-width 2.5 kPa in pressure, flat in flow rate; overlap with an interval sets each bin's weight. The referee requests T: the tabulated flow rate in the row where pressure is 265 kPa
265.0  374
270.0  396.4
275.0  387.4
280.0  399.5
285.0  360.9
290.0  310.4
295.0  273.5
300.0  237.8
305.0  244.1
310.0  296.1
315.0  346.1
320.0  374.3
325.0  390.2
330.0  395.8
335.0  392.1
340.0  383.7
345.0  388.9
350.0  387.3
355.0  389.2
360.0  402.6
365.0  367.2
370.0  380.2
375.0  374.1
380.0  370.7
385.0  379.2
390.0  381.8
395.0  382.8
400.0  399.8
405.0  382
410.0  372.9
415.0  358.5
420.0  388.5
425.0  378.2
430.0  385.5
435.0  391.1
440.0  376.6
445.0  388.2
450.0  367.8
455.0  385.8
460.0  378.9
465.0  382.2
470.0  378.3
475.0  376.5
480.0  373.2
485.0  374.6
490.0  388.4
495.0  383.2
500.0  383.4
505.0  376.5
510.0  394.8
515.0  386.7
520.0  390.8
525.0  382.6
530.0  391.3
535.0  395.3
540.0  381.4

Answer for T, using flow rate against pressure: 374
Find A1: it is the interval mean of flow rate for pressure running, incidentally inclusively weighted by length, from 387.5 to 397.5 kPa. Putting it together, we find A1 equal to 382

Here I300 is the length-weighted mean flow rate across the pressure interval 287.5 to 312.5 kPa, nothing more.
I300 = 272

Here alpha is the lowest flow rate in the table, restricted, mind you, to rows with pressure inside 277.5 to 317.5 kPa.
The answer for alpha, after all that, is 237.8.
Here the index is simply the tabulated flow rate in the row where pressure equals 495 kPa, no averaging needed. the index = 383.2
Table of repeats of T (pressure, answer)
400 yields 399.8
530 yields 391.3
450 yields 367.8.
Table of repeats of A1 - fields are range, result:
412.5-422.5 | 374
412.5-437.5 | 380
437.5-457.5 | 380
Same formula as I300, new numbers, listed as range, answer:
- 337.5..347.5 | 386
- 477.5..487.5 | 374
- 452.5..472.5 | 381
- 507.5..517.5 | 391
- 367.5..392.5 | 377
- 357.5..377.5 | 381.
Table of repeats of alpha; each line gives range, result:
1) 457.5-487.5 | 373.2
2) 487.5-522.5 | 376.5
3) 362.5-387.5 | 367.2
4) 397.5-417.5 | 358.5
